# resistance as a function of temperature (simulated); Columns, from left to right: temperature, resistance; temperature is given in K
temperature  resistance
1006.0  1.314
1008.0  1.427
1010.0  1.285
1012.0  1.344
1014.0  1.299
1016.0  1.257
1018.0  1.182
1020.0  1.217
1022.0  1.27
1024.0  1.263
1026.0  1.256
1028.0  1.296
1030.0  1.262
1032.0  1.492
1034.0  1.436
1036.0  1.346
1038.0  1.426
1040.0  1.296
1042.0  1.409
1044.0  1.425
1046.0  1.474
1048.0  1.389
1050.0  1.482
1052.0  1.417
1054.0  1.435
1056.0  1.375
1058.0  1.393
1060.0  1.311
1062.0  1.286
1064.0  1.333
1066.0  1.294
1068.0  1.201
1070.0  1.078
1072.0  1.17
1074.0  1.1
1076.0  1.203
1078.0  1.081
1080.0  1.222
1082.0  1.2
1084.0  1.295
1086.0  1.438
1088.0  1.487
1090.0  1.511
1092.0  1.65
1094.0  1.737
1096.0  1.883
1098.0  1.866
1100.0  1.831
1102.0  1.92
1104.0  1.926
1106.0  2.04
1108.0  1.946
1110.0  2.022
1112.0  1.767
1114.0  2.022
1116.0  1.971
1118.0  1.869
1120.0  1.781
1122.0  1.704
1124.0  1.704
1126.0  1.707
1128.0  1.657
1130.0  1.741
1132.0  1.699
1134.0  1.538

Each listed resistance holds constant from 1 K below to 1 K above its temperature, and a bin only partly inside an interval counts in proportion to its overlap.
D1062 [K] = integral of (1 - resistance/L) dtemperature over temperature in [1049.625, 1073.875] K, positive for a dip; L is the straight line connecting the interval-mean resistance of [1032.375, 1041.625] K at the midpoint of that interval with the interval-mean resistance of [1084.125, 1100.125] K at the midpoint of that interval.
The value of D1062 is 3.2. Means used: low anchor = 1.39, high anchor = 1.65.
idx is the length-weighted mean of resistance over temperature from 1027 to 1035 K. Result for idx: 1.37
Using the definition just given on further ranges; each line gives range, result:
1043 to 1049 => 1.43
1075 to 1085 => 1.2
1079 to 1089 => 1.33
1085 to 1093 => 1.52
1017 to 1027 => 1.24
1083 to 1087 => 1.37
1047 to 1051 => 1.44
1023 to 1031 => 1.27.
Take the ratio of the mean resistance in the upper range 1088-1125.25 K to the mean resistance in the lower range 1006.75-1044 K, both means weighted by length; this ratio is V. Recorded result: 1.4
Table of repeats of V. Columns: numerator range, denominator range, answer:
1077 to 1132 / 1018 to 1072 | 1.28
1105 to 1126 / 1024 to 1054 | 1.35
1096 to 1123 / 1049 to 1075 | 1.46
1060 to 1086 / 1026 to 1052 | 0.88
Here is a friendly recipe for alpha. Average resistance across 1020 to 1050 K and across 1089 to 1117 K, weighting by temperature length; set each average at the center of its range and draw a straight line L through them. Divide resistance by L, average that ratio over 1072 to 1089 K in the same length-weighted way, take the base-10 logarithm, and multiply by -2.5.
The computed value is 0.33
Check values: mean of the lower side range 1.36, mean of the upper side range 1.86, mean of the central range 1.25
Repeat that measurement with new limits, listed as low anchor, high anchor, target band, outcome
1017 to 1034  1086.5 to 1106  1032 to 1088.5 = 0.142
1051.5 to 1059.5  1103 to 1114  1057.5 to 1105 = 0.168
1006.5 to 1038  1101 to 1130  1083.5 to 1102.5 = 0.040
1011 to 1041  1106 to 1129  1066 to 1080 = 0.341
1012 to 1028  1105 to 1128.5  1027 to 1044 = -0.016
